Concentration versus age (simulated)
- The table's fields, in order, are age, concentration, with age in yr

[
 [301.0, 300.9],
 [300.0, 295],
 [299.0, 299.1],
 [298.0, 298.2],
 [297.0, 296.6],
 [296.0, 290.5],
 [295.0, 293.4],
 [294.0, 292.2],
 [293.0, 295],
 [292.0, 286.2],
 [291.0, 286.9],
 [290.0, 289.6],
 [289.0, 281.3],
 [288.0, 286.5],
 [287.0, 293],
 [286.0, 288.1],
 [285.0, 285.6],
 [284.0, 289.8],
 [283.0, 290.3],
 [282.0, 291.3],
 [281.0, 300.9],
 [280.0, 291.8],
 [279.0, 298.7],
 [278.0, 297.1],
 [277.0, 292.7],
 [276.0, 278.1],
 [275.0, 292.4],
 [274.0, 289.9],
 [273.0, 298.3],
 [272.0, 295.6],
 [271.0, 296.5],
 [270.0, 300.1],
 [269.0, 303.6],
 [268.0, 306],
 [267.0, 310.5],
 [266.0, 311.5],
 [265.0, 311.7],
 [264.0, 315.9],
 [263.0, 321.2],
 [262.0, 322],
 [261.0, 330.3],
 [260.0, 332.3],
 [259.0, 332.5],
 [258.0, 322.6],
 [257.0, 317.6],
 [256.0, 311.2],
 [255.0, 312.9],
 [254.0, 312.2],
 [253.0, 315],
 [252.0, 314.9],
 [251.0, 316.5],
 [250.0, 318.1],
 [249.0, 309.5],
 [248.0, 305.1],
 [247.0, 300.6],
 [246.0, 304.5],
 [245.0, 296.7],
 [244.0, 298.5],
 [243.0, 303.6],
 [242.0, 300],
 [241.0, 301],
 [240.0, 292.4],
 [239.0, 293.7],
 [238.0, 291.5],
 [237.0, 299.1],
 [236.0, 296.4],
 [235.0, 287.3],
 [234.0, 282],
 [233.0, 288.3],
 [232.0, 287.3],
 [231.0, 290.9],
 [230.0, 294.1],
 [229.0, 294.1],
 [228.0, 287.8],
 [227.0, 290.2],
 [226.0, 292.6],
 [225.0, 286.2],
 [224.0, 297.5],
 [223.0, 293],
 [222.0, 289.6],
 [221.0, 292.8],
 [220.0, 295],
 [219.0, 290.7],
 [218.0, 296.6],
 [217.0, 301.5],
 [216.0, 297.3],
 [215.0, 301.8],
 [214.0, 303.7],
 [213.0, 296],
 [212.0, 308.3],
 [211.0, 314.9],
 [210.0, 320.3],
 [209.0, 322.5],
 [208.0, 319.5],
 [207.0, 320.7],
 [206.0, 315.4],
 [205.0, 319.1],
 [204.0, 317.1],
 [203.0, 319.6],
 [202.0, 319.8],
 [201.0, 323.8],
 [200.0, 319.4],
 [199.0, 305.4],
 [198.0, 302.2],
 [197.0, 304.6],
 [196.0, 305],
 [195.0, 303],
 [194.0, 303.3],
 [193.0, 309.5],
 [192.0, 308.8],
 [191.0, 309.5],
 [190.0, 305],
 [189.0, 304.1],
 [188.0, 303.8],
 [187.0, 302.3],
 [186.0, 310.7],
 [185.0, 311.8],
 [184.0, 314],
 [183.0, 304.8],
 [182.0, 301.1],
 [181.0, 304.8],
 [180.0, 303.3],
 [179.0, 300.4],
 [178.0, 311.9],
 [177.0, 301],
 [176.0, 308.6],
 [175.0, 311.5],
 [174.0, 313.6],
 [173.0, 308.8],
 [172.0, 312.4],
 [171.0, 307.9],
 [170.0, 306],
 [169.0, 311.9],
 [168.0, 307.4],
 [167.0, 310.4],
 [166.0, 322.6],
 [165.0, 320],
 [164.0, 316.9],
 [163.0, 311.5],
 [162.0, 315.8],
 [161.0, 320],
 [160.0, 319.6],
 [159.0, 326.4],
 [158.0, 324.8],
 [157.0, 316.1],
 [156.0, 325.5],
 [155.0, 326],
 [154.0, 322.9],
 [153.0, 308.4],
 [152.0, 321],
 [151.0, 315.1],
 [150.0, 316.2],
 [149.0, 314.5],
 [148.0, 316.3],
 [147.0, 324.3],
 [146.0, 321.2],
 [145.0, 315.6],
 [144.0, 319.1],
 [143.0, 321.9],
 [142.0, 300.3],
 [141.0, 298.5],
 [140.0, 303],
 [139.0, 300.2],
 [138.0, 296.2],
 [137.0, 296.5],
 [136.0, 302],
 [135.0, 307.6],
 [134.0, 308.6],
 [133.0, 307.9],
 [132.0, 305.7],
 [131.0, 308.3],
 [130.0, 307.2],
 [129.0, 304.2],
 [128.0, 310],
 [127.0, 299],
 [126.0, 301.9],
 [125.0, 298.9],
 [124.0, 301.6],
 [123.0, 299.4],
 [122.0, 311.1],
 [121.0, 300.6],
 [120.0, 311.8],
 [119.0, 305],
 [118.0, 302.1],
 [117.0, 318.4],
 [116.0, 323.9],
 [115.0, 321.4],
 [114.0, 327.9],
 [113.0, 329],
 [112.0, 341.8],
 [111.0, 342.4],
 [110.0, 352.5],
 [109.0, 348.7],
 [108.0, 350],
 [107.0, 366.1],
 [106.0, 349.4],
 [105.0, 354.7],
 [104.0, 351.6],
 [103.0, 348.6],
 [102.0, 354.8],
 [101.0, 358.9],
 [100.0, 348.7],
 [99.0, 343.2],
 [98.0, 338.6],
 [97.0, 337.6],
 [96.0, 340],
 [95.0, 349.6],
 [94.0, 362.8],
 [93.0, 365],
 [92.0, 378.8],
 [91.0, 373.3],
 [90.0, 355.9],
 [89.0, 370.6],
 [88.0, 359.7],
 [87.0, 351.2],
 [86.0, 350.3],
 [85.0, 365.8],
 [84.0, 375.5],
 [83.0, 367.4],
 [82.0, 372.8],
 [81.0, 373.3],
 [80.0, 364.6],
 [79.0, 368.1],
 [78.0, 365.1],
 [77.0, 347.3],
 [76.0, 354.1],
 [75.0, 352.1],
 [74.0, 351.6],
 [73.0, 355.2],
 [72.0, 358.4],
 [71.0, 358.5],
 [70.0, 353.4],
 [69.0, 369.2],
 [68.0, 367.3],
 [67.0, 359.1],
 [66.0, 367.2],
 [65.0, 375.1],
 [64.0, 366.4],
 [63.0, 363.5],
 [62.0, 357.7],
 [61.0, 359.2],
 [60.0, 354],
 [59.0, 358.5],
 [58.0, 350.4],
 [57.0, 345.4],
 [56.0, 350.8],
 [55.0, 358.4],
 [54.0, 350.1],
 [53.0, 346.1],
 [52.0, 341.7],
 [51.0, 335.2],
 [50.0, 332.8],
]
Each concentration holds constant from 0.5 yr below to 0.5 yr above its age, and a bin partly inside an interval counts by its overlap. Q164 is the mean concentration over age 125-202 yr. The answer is 310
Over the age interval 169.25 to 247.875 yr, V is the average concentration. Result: 303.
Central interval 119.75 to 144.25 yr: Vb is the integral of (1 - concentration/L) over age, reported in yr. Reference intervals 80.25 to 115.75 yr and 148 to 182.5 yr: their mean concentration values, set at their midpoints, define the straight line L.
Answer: 2.11 yr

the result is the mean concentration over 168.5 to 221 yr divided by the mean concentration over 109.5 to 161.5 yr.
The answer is 0.98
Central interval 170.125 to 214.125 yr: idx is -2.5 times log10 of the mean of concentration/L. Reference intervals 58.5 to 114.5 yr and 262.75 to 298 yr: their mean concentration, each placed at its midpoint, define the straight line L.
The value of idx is 0.05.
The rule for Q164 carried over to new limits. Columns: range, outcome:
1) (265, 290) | 295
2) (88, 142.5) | 328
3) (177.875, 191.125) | 306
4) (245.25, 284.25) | 307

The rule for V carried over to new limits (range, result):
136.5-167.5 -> 315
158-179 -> 313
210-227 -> 298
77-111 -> 358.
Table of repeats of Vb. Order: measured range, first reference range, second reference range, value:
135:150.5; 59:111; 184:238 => 1.08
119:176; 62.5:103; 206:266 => 4.21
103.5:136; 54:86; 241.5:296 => 2.39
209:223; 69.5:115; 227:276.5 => 0.63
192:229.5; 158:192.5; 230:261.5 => 0.35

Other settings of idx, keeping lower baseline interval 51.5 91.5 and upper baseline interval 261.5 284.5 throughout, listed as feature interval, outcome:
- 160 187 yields 0.065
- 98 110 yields -0.005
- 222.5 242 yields 0.073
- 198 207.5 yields 0.013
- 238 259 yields 0.000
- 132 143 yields 0.125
